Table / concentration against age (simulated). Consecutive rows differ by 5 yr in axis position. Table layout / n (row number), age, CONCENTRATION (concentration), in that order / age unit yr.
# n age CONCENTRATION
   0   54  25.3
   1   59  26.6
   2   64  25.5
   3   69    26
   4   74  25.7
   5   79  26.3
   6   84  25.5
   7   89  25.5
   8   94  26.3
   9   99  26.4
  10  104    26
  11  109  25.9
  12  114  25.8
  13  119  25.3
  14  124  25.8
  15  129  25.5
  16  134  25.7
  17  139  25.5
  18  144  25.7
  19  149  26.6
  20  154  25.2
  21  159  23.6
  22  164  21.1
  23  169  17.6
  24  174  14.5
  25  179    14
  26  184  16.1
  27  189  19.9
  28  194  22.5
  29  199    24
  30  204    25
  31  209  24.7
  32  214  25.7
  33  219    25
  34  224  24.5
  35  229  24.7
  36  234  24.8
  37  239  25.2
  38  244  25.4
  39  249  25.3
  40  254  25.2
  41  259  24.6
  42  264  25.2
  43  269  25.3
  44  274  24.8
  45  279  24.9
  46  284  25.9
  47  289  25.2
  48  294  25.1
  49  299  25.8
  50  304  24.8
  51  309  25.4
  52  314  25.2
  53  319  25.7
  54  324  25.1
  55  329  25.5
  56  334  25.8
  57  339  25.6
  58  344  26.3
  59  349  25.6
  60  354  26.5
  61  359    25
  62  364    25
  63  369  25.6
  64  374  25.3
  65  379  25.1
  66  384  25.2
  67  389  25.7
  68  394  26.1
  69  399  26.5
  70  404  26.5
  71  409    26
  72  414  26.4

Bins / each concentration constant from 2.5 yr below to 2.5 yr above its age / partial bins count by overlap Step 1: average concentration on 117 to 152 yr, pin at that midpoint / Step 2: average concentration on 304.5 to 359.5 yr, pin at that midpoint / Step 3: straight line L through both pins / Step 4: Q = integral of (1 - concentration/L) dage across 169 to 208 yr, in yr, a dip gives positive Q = 9.38 yr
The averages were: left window 25.7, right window 25.6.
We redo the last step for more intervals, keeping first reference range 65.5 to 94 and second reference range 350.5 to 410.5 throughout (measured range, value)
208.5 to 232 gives 0.8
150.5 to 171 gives 2.9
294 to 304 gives 0.1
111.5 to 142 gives 0.2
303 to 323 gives 0.3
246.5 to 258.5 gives 0.3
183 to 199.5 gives 3.3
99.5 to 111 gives -0.1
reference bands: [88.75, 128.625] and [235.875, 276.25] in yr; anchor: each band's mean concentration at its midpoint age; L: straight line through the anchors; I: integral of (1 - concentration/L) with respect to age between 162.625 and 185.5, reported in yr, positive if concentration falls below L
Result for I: 8.13 yr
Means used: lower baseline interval 25.9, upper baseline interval 25.1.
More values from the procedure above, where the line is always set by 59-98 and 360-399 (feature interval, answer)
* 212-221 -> 0.1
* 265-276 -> 0.2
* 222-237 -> 0.6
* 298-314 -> 0.2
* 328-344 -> -0.1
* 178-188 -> 3.8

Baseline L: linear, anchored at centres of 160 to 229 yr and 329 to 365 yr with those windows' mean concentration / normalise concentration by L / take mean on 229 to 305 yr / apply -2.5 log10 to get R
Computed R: -0.08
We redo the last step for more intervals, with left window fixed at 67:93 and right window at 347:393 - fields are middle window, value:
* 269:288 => 0.02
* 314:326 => 0.01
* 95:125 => 0.00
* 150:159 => 0.03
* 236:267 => 0.02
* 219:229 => 0.04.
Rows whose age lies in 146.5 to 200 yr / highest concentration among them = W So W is 26.6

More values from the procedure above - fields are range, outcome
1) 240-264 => 25.4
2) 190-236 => 25.7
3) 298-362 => 26.5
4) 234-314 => 25.9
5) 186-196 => 22.5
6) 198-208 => 25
